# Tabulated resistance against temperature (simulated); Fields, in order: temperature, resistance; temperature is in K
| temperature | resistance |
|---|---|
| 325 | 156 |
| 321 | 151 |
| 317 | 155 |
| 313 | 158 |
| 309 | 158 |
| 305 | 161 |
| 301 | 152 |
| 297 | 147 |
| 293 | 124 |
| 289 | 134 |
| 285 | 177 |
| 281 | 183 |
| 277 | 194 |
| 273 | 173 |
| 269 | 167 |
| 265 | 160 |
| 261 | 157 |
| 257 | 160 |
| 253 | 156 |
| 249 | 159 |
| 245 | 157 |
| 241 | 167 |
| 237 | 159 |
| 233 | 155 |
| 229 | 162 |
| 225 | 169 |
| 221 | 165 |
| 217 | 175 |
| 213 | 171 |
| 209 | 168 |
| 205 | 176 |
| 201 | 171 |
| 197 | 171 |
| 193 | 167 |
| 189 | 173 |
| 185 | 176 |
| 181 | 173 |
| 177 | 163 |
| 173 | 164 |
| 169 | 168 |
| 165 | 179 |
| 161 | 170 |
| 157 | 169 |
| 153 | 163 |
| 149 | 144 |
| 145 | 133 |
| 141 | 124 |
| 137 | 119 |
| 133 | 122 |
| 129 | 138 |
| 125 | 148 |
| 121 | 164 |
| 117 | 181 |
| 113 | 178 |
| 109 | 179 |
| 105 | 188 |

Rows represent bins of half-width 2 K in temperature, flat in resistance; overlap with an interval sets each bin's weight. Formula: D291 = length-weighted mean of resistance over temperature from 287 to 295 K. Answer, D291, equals 129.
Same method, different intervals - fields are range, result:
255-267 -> 159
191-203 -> 170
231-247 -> 160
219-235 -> 163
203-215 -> 172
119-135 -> 143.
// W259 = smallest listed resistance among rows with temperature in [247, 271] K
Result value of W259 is 156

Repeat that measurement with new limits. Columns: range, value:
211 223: 165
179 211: 167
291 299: 124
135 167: 119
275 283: 183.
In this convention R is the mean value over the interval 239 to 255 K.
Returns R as 160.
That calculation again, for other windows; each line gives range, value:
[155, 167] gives 173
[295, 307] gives 153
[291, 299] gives 136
